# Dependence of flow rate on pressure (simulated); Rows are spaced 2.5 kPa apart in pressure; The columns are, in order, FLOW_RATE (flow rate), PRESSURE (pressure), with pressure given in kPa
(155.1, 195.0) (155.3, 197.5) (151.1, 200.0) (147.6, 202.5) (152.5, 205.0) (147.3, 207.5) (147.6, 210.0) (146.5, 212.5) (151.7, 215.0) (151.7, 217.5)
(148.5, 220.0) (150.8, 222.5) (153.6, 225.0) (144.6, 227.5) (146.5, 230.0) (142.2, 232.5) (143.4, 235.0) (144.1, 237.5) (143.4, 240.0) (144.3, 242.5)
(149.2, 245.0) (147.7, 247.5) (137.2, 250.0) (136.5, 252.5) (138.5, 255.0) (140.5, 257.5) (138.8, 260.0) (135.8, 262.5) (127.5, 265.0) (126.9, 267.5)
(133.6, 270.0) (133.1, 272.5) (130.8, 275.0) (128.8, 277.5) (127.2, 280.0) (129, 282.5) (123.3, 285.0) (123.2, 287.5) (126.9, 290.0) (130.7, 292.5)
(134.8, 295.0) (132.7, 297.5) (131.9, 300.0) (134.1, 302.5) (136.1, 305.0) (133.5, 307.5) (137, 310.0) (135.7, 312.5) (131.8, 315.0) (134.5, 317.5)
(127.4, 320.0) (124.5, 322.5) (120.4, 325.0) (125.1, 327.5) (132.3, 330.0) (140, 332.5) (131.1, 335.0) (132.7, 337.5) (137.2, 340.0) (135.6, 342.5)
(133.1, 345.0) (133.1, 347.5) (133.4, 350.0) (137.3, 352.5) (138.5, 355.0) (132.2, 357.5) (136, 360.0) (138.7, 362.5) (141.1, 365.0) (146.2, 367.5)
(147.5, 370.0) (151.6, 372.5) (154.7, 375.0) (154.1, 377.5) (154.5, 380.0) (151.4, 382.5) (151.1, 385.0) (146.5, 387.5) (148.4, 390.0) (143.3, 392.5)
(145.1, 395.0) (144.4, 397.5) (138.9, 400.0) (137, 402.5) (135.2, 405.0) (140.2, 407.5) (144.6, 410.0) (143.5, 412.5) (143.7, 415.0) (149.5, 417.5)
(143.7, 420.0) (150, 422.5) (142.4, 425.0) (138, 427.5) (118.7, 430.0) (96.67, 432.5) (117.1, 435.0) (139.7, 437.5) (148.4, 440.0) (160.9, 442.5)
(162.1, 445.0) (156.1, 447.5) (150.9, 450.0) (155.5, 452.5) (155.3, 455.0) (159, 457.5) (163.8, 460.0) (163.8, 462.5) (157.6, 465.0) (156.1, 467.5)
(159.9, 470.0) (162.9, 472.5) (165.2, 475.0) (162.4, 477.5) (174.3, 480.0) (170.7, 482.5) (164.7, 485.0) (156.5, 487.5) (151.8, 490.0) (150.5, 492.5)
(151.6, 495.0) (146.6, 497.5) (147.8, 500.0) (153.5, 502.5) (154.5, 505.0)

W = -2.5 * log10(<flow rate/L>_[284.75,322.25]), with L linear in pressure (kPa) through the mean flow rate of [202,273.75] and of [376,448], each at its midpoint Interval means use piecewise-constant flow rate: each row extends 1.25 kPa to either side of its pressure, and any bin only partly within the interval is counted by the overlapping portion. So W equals 0.09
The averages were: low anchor 143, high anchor 143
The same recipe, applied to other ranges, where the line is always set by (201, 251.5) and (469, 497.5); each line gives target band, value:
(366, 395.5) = 0.04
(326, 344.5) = 0.15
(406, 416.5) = 0.10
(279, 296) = 0.18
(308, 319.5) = 0.13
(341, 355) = 0.14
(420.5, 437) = 0.22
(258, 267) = 0.11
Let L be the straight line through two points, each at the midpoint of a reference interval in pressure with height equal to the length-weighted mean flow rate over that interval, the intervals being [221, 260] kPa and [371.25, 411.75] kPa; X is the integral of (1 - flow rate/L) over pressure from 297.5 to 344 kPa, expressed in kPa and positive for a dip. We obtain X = 4.1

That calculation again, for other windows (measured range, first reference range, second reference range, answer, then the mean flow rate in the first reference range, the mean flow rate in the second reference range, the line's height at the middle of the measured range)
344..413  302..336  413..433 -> -4.2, 132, 137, 135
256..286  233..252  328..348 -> 2.0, 144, 134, 141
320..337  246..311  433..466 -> 1.2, 133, 152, 138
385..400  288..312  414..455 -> -0.6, 133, 142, 139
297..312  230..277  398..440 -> 0.4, 139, 137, 138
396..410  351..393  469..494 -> 1.0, 145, 162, 150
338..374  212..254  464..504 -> 3.2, 146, 158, 152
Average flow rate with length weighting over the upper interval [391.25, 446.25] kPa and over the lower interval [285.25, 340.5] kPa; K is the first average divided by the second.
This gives 1.1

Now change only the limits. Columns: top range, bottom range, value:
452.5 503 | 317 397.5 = 1.14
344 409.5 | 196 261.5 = 0.98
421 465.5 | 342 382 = 1.03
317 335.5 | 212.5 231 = 0.86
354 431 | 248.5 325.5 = 1.09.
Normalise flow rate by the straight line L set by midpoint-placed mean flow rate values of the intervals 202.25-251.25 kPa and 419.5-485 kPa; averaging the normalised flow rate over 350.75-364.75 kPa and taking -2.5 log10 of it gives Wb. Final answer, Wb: 0.10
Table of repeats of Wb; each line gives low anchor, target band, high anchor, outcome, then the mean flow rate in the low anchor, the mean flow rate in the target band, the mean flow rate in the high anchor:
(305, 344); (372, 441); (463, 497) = 0.036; 132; 142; 160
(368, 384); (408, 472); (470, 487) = 0.095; 152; 147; 166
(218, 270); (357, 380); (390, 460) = -0.020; 142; 146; 143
